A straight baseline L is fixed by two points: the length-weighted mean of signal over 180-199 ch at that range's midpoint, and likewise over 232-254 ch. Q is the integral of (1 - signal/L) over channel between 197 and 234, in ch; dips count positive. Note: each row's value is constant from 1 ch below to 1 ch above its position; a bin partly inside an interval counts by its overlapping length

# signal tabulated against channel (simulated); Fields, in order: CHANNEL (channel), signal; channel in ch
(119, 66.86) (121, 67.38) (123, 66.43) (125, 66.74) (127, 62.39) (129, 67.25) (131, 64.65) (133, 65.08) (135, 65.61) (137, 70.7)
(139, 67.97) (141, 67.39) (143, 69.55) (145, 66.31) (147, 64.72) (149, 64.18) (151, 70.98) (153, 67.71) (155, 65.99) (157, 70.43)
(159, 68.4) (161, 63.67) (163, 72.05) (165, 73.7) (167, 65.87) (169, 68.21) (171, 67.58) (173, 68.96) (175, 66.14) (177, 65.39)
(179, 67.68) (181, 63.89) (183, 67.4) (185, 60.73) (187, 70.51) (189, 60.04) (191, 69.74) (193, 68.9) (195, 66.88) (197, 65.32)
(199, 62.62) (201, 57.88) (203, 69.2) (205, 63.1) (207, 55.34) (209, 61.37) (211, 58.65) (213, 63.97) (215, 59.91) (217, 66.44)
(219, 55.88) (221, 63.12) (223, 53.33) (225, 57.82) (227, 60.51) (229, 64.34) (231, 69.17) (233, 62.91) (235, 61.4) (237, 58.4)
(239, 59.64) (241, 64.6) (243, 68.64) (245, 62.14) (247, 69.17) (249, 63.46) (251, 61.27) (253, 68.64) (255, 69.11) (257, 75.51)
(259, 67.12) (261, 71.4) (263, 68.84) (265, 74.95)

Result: 1.8 ch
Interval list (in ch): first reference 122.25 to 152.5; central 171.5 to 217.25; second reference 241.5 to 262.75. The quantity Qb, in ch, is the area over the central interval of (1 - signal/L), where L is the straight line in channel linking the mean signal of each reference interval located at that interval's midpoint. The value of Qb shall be 1.9 ch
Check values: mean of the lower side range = 66.7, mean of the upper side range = 67.6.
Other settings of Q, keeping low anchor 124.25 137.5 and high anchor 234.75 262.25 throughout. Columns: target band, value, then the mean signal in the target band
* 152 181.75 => -0.8 ch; 67.7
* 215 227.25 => 1.2 ch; 59.5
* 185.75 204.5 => 0.1 ch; 65.5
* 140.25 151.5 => -0.2 ch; 67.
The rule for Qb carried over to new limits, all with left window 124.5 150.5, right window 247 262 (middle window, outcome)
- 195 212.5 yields 1.39 ch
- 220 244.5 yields 2.11 ch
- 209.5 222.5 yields 1.26 ch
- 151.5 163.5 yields -0.23 ch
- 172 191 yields 0.35 ch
